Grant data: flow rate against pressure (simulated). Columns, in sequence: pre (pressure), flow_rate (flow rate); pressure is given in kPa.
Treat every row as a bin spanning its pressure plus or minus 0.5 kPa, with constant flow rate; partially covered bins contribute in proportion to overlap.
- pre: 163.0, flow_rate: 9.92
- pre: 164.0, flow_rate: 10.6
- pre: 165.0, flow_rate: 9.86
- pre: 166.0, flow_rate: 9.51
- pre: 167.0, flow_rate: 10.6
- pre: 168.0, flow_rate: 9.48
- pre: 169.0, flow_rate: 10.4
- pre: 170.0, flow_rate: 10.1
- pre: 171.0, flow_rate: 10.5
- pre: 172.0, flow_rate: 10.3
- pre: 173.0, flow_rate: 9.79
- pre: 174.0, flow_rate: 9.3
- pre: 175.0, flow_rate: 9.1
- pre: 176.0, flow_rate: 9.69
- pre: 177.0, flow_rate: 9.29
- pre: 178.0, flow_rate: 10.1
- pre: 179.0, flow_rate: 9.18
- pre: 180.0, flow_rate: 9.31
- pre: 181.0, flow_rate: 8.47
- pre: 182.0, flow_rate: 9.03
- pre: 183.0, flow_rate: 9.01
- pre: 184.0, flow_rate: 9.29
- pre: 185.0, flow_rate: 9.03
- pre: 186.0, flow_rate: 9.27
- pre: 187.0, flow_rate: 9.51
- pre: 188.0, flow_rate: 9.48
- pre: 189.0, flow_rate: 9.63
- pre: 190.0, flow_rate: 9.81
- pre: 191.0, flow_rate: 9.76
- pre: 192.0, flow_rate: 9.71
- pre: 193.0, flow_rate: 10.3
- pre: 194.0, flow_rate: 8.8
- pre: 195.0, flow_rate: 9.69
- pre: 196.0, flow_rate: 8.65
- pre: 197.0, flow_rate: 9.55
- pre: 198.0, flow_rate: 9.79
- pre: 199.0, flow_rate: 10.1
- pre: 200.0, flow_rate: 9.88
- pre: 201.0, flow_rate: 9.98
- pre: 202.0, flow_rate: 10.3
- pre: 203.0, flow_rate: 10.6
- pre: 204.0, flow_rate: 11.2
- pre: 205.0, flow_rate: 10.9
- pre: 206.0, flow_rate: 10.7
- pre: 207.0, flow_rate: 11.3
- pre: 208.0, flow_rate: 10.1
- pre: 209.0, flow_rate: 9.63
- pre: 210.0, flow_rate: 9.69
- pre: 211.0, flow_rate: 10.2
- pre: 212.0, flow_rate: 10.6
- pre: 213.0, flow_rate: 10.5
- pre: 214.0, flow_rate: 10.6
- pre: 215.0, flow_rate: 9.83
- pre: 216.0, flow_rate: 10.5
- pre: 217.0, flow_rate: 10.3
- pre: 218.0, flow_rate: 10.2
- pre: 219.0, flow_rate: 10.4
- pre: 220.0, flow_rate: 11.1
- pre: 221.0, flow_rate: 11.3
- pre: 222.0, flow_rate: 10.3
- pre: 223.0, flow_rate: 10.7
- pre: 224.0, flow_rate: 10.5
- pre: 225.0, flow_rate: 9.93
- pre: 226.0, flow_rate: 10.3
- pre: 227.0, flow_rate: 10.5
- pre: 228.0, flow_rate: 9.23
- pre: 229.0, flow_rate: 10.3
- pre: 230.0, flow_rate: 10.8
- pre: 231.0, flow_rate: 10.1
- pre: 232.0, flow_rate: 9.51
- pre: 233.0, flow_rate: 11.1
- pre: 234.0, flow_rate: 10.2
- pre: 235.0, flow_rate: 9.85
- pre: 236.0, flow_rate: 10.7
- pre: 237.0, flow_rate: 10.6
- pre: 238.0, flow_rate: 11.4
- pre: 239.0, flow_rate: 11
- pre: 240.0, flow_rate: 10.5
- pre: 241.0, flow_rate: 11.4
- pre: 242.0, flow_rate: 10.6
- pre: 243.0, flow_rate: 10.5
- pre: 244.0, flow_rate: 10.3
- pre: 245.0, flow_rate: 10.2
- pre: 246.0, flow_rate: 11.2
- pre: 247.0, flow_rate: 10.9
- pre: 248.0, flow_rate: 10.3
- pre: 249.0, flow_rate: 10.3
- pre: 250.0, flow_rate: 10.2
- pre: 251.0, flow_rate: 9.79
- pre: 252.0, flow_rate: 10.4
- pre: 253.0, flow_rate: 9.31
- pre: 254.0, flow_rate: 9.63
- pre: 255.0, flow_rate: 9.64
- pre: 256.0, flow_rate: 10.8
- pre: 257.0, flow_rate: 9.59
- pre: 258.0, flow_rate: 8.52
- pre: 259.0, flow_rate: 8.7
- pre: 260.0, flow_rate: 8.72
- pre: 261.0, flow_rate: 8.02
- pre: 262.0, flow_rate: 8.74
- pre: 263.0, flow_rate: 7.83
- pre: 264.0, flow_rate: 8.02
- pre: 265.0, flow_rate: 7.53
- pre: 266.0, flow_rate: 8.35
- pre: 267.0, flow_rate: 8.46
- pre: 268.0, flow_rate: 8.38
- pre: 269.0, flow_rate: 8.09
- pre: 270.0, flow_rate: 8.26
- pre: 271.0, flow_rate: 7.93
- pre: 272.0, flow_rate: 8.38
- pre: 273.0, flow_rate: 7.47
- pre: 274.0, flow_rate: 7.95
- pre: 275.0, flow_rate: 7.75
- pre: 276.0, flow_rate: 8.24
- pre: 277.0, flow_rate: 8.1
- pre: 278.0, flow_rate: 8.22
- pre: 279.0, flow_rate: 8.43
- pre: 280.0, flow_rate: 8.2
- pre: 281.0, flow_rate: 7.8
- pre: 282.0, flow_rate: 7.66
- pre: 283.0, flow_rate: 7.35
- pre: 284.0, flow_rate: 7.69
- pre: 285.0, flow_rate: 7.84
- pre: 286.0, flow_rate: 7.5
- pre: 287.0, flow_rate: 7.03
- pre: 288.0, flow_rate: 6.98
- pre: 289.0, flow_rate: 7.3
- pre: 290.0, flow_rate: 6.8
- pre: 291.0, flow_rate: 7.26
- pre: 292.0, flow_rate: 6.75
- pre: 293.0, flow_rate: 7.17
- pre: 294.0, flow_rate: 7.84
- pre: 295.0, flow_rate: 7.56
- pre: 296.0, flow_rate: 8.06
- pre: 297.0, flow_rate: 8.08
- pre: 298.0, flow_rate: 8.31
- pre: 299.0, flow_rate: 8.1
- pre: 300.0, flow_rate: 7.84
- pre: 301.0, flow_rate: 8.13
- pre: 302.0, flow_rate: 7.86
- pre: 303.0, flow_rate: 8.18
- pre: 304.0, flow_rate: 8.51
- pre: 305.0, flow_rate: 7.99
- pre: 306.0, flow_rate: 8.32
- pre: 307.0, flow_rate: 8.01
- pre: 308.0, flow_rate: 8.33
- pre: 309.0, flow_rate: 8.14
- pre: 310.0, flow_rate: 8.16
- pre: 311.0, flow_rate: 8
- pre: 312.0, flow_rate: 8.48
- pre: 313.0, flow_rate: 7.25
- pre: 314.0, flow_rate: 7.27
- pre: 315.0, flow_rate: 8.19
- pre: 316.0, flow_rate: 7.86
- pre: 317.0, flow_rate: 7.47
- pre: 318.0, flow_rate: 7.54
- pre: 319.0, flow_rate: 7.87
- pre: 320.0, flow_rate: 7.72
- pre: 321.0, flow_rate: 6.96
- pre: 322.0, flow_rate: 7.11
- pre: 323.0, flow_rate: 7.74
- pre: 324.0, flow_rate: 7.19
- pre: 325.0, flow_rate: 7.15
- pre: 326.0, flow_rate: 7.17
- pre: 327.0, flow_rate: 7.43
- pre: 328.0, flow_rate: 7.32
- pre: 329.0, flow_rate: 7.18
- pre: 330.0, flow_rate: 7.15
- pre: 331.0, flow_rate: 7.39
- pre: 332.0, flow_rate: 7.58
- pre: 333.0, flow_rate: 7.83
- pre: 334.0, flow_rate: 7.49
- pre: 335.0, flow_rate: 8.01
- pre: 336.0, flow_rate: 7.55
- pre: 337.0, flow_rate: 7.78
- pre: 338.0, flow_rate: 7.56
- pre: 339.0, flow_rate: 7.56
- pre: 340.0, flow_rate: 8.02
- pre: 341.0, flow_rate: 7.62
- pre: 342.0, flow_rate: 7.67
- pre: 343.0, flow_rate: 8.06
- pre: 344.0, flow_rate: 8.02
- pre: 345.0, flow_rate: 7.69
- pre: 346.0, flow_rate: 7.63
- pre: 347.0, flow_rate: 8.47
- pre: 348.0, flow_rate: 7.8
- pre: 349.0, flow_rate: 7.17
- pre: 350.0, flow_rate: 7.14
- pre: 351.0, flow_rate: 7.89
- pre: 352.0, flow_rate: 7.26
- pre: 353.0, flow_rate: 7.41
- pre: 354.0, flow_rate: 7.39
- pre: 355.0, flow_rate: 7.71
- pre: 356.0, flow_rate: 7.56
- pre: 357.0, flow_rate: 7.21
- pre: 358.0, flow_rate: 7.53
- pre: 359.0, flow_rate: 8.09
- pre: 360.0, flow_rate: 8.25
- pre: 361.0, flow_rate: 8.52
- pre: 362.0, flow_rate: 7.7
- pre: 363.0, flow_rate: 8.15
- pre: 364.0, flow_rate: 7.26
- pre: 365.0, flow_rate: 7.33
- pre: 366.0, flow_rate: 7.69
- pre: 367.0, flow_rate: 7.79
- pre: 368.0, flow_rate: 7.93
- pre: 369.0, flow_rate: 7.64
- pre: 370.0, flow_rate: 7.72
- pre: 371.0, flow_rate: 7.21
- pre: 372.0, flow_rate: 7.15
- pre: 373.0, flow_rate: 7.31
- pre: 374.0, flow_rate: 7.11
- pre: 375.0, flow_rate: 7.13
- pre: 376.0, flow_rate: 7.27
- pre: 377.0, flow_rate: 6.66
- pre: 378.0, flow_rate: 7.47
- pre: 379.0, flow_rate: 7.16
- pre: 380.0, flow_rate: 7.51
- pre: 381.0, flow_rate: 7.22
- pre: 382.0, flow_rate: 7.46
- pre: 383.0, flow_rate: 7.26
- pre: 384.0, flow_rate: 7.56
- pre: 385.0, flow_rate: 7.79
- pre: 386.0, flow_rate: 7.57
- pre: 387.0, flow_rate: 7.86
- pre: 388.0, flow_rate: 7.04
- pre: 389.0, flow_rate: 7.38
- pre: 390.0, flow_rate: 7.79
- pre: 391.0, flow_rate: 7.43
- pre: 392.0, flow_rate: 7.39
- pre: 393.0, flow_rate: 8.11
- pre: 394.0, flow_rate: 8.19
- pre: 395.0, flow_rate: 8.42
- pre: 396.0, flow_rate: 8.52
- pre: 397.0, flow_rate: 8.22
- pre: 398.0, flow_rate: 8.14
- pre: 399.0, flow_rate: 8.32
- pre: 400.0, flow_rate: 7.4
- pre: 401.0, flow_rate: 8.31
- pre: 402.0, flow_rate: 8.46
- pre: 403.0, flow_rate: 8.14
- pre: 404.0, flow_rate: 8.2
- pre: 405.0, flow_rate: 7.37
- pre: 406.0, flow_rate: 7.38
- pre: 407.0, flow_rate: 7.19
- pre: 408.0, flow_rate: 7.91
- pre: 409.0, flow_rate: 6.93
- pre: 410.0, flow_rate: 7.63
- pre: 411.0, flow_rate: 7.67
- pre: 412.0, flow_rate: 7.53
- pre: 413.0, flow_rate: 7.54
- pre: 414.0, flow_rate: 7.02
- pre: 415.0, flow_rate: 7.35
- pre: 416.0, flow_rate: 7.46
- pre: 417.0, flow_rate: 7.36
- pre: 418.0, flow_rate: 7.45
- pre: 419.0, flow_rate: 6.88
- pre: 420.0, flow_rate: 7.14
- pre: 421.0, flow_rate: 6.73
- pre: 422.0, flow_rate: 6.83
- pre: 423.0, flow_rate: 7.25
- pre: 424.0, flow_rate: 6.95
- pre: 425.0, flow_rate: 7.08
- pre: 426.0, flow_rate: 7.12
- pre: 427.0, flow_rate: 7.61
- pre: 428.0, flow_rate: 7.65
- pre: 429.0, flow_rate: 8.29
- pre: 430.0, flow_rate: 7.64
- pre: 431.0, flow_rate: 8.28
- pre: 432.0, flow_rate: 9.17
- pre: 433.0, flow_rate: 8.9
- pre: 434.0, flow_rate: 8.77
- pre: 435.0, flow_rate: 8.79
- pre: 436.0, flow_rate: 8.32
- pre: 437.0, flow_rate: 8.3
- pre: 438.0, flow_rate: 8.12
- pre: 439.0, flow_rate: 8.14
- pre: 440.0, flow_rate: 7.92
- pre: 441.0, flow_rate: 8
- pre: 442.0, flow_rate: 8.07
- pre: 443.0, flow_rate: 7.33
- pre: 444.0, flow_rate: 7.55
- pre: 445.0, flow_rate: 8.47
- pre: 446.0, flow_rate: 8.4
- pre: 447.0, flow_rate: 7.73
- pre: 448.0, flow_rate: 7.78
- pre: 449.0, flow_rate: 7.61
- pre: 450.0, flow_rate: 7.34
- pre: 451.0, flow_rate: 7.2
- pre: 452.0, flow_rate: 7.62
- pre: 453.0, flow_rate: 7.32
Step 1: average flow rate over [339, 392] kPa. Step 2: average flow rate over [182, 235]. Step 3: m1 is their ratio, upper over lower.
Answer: 0.75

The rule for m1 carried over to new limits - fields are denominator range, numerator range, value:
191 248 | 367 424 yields 0.73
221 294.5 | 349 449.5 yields 0.84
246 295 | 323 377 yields 0.90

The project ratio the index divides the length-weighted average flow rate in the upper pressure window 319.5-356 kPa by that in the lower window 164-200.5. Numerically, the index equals 0.8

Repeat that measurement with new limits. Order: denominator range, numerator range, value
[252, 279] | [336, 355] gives 0.90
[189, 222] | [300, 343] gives 0.76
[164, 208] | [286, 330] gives 0.78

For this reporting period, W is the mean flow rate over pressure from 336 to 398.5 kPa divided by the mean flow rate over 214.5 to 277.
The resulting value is 0.79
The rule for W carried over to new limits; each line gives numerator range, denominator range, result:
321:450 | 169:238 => 0.76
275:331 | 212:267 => 0.77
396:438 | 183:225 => 0.77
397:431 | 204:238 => 0.72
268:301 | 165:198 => 0.81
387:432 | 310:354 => 1.00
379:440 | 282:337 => 1.01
